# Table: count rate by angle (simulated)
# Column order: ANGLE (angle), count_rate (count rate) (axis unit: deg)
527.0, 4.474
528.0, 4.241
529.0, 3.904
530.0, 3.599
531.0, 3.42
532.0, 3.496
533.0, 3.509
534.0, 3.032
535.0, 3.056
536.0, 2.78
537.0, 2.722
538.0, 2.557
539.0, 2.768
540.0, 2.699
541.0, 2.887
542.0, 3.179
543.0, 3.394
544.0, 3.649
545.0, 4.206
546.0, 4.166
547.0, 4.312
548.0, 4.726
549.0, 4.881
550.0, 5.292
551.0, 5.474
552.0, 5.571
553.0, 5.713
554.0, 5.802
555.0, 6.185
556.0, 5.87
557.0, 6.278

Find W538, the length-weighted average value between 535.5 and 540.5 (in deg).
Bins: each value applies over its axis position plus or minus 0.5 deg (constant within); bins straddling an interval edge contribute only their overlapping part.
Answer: 2.71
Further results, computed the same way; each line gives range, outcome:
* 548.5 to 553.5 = 5.39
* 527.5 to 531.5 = 3.79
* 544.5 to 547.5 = 4.23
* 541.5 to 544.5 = 3.41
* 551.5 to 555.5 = 5.82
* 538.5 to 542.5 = 2.88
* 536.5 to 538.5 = 2.64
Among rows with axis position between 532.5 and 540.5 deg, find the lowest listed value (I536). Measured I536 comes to 2.557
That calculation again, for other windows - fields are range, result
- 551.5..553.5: 5.571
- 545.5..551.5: 4.166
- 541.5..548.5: 3.179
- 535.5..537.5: 2.722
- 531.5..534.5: 3.032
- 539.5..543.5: 2.699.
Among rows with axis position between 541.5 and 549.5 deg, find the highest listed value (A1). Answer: 4.881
